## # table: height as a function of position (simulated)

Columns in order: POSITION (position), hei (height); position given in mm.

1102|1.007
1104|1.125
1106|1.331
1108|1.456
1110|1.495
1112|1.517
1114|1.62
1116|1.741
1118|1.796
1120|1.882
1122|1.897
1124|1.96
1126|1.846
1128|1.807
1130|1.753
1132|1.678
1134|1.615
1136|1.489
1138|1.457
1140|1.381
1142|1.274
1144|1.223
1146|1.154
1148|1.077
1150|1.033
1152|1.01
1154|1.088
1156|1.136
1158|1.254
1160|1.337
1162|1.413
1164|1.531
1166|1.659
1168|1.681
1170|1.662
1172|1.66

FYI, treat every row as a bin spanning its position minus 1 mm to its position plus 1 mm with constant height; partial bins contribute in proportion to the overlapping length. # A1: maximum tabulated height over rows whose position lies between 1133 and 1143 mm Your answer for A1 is 1.615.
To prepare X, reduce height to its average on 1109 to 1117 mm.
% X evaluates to 1.59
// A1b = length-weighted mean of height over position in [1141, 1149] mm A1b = 1.18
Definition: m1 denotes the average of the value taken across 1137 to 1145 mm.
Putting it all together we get 1.33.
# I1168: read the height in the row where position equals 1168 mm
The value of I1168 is 1.681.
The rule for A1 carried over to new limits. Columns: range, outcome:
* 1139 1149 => 1.381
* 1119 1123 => 1.897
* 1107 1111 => 1.495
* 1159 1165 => 1.531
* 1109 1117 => 1.741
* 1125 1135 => 1.846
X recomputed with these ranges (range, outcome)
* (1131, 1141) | 1.52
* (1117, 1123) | 1.86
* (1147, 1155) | 1.05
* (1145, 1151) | 1.09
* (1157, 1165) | 1.38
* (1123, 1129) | 1.87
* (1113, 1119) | 1.72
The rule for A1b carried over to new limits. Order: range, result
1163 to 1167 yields 1.59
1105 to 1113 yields 1.45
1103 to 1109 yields 1.3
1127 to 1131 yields 1.78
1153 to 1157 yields 1.11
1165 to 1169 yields 1.67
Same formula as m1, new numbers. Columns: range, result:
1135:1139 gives 1.47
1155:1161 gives 1.24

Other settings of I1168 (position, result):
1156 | 1.136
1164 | 1.531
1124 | 1.96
